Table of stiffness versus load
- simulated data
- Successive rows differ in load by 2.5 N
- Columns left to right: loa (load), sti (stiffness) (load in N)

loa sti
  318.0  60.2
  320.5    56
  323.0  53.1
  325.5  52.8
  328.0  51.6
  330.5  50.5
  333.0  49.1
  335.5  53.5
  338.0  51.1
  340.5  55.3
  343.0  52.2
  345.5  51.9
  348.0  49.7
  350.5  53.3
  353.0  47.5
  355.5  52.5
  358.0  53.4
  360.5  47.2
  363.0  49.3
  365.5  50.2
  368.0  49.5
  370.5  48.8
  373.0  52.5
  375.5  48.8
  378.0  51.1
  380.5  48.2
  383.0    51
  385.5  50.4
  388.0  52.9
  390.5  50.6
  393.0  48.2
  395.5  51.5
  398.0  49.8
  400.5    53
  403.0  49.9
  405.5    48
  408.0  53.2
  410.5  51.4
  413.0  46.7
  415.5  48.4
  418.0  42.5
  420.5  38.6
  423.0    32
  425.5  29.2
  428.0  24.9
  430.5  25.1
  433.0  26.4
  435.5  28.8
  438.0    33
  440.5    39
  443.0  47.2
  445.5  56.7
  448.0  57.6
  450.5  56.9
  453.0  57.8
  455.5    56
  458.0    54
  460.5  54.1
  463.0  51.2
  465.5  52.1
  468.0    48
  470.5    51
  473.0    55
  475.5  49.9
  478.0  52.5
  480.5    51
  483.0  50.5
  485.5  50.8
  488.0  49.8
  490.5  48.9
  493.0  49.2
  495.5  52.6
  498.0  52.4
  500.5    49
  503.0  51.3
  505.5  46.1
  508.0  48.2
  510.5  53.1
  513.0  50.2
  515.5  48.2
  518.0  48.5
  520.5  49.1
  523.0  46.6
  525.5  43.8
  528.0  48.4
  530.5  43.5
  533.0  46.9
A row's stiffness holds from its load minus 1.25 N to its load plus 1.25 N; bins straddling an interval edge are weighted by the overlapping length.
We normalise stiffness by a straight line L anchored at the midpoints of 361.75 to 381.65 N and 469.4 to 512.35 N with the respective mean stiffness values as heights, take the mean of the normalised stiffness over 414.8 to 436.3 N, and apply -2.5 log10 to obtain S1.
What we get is 0.47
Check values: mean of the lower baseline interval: 49.8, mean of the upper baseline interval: 50.7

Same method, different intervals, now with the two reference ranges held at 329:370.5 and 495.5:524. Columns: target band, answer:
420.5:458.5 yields 0.210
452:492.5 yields -0.045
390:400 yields 0.007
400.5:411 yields -0.009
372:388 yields 0.004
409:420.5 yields 0.088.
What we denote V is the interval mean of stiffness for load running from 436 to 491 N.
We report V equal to 50.8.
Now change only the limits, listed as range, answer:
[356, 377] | 50.1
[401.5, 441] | 38.7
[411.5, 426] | 40.3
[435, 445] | 39.1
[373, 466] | 46.4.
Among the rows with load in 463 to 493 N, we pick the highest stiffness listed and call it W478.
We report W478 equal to 55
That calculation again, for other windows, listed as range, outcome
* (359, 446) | 56.7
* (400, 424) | 53.2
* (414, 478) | 57.8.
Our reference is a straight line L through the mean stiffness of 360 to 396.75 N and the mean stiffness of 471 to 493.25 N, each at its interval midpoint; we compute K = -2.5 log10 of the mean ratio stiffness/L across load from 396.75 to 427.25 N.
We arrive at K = 0.12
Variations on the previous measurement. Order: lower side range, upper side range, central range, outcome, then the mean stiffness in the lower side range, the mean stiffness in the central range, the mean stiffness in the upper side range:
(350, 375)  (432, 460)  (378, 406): -0.03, 50.3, 50.4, 47.1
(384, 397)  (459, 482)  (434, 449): 0.19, 50.7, 43.2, 51.7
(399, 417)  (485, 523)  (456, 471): -0.05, 50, 52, 49.7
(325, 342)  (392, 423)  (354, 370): 0.00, 52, 50.2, 47.8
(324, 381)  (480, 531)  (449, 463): -0.12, 50.9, 55.4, 49.2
